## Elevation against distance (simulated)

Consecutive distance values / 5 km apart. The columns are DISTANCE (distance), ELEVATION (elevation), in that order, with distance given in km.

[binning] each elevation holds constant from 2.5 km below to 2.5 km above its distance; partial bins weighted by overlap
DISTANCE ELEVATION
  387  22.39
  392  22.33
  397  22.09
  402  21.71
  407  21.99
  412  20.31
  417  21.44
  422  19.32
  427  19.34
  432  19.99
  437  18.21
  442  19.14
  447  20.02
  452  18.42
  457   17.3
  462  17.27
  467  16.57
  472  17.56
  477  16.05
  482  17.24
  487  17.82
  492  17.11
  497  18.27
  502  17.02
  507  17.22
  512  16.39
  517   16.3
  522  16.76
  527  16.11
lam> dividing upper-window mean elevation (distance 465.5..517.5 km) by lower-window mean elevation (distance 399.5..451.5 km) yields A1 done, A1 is 0.9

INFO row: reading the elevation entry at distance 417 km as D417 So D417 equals 21.44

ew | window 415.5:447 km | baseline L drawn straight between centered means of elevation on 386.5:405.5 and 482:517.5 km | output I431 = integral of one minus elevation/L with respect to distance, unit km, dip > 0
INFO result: 1.4 km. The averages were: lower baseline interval 22.1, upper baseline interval 17.2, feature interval 19.5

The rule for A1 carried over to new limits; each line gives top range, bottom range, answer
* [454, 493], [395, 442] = 0.84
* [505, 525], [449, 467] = 0.95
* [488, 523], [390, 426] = 0.80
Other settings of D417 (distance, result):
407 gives 21.99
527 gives 16.11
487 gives 17.82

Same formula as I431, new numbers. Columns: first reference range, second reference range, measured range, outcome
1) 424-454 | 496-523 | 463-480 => 1.3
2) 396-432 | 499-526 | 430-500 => 2.9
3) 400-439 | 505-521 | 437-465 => 1.0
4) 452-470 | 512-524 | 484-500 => -0.8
